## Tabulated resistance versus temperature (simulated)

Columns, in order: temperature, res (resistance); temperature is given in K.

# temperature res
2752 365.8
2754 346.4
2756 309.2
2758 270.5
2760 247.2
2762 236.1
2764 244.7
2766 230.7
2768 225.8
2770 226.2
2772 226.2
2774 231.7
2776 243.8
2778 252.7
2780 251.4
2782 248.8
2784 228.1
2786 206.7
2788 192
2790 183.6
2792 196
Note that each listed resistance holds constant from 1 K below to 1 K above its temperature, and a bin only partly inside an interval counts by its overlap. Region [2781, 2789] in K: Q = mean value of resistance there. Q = 219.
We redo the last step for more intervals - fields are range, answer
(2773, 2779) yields 243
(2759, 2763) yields 242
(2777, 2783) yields 251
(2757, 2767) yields 246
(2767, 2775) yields 227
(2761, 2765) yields 240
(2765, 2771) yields 228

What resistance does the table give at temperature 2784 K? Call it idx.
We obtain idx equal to 228.1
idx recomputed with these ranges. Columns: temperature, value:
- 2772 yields 226.2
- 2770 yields 226.2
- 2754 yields 346.4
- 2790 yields 183.6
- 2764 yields 244.7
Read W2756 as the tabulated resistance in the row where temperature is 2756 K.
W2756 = 309.2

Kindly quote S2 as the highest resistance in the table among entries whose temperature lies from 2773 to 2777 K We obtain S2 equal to 243.8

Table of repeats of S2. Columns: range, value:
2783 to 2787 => 228.1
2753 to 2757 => 346.4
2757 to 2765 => 270.5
